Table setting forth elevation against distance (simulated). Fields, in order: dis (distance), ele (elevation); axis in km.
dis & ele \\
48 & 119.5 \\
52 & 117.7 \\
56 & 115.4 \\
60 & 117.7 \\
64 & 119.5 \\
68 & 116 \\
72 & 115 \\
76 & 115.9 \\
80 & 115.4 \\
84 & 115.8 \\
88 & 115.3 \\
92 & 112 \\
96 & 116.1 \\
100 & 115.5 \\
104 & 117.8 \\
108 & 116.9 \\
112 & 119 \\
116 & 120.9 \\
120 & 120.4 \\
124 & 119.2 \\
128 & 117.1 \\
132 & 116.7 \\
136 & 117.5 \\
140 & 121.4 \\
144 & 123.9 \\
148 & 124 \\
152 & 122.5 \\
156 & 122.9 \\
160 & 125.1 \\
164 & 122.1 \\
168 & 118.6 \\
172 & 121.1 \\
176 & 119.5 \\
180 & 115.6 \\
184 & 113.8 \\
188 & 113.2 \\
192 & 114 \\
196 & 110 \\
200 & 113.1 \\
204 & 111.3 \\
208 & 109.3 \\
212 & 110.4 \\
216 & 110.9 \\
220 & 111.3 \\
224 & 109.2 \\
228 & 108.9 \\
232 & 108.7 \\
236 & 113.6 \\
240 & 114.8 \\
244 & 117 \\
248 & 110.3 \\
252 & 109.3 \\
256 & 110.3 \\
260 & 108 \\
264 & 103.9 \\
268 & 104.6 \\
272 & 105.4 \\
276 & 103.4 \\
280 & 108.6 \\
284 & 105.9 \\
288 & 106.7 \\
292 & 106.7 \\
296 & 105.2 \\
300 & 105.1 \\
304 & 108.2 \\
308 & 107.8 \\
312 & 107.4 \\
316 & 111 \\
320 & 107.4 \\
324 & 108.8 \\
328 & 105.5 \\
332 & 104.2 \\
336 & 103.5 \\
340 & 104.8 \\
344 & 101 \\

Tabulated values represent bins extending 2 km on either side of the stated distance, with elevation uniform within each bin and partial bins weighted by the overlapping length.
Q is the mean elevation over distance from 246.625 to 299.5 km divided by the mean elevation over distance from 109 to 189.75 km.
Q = 0.89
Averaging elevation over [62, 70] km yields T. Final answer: 118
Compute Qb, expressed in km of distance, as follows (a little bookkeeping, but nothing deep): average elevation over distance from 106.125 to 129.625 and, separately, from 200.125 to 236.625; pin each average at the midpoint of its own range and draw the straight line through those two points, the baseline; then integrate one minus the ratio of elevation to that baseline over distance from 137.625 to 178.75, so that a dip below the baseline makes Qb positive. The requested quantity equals -2.3 km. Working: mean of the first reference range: 119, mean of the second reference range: 110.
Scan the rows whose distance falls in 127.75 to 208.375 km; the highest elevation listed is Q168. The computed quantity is 125.1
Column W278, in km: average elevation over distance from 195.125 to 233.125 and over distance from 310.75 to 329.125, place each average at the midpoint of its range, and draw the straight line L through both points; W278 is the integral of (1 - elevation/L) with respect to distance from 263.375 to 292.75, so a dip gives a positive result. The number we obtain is 0.9 km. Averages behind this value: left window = 110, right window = 108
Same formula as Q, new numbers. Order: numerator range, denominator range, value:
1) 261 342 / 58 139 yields 0.91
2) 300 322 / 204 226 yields 0.98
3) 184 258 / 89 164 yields 0.93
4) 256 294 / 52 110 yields 0.91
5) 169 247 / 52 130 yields 0.97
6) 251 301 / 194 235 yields 0.96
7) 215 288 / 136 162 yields 0.89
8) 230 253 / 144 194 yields 0.94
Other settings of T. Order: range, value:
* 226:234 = 109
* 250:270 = 107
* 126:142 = 118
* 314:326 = 109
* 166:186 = 118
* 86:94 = 114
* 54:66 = 118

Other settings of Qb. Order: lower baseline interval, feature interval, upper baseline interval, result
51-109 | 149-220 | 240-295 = -2.9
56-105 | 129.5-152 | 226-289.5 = -1.4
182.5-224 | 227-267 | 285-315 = -0.3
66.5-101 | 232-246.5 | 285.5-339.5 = -0.6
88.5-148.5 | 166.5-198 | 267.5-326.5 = -0.4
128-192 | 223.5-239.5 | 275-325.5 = 0.4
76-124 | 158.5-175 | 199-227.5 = -1.2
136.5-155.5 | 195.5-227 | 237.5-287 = 1.1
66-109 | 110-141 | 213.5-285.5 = -1.3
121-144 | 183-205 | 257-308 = 0.2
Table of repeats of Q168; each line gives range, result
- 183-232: 114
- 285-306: 108.2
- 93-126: 120.9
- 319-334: 108.8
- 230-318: 117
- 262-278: 105.4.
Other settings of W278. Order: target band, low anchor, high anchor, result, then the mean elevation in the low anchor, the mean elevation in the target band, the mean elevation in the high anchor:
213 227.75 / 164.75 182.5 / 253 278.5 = 0.27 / 119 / 110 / 106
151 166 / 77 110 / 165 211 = -1.08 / 116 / 123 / 115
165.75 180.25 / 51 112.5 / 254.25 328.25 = -0.90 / 116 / 119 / 107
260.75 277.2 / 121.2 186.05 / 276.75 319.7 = 0.77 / 120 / 105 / 107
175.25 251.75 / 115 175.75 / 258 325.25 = 1.38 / 121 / 112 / 107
